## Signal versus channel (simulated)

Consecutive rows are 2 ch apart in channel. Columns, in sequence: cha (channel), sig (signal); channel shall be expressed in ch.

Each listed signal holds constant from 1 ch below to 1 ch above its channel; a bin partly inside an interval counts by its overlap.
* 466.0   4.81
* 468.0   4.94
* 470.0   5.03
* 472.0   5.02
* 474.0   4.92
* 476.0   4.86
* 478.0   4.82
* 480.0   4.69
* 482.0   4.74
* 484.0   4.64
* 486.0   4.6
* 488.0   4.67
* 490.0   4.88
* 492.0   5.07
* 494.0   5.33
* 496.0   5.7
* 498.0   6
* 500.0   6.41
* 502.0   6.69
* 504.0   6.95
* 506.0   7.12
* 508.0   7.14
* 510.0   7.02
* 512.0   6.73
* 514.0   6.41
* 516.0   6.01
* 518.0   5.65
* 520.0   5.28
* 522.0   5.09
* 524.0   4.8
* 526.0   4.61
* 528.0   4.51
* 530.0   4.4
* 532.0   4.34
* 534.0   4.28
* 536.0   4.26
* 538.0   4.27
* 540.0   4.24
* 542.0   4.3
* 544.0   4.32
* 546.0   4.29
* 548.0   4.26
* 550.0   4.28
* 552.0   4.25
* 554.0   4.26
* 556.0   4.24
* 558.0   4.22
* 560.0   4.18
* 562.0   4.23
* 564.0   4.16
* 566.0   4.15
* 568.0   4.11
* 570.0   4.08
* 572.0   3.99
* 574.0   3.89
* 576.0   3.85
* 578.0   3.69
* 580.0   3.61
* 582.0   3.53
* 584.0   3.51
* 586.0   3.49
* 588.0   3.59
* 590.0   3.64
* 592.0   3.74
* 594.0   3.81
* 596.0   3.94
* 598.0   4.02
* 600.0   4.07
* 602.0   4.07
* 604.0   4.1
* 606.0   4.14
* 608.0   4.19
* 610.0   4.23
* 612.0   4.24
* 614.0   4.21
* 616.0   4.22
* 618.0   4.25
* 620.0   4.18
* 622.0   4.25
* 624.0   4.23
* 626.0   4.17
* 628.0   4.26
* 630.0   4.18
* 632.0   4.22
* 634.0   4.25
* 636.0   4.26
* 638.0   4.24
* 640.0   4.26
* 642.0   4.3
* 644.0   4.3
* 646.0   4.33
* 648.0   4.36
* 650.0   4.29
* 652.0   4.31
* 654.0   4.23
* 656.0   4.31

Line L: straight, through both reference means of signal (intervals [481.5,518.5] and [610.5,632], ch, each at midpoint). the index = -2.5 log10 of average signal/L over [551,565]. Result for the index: 0.20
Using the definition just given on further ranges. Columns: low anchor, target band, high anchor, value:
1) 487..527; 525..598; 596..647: 0.24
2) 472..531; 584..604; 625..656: 0.22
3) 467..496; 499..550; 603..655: -0.13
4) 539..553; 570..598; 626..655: 0.15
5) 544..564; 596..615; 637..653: 0.04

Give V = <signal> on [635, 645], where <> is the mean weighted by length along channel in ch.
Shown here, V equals 4.27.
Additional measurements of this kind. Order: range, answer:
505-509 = 7.13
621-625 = 4.24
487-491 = 4.78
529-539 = 4.31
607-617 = 4.22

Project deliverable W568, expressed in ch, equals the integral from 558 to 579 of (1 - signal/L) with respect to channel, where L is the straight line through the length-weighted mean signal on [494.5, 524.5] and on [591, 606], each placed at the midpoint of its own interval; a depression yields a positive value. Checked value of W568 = 3.1 ch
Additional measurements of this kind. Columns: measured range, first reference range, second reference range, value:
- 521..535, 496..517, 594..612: 3.41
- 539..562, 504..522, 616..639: 5.73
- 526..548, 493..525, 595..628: 4.99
